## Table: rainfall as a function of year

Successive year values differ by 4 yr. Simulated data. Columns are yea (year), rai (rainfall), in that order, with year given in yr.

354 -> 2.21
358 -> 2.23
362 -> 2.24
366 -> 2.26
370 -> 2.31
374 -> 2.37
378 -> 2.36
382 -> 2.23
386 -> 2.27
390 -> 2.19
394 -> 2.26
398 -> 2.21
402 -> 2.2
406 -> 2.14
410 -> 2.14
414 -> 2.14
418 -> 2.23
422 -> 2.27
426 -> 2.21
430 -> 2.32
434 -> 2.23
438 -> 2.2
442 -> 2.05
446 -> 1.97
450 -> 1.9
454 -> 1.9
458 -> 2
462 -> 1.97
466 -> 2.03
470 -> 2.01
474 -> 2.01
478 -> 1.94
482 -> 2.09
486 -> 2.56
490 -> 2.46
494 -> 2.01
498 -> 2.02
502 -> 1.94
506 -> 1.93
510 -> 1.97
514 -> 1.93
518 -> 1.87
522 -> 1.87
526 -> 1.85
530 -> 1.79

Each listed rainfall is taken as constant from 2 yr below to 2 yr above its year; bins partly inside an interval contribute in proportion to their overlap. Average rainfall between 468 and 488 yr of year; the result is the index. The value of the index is 2.12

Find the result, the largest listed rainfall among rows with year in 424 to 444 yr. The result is 2.32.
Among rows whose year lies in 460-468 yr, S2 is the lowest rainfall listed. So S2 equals 1.97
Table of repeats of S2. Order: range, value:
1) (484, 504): 1.94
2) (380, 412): 2.14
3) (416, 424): 2.23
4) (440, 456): 1.9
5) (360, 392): 2.19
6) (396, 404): 2.2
